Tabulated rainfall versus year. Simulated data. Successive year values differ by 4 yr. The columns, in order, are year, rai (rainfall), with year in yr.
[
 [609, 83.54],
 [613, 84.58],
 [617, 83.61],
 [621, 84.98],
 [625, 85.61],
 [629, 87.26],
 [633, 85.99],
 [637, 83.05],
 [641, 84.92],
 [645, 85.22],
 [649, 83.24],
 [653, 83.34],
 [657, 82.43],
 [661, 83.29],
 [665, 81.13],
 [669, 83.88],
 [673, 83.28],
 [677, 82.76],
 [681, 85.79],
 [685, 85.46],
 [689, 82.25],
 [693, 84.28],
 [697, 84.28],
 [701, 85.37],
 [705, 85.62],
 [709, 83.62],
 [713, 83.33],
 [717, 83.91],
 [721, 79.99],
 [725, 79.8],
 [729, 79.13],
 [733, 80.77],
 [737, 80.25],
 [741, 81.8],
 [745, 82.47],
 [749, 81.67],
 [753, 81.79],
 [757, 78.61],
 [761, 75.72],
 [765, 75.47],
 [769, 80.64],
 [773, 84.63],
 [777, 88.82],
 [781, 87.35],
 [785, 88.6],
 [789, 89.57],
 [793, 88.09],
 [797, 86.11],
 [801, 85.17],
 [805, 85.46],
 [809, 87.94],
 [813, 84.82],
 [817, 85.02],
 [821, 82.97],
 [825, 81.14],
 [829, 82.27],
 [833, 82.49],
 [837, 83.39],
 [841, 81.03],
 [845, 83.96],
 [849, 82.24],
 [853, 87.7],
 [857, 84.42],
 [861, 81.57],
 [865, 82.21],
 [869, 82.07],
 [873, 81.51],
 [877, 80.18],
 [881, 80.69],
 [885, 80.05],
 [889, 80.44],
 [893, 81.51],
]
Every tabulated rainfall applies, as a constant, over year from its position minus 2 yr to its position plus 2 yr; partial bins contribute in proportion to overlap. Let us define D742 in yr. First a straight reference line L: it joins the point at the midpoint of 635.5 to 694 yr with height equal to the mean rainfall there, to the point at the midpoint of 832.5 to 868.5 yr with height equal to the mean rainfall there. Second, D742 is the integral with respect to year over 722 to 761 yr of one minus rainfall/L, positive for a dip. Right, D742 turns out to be 1.4 yr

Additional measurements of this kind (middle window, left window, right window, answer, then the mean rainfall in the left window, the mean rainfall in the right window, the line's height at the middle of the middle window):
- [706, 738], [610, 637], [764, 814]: 1.50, 85.1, 85.8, 85.5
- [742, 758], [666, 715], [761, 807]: 0.63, 84.1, 85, 84.7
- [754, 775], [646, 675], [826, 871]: 0.98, 83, 83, 83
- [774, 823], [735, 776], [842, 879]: -3.11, 80.5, 82.8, 81.5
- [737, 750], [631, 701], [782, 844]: 0.41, 83.8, 85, 84.4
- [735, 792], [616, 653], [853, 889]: 0.30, 84.8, 81.9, 83.2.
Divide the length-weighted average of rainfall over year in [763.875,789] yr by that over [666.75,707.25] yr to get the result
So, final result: 1.01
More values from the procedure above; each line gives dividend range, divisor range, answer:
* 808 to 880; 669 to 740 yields 1.00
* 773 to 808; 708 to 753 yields 1.07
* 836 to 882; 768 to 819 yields 0.96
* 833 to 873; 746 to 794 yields 1.00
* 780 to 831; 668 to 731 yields 1.03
